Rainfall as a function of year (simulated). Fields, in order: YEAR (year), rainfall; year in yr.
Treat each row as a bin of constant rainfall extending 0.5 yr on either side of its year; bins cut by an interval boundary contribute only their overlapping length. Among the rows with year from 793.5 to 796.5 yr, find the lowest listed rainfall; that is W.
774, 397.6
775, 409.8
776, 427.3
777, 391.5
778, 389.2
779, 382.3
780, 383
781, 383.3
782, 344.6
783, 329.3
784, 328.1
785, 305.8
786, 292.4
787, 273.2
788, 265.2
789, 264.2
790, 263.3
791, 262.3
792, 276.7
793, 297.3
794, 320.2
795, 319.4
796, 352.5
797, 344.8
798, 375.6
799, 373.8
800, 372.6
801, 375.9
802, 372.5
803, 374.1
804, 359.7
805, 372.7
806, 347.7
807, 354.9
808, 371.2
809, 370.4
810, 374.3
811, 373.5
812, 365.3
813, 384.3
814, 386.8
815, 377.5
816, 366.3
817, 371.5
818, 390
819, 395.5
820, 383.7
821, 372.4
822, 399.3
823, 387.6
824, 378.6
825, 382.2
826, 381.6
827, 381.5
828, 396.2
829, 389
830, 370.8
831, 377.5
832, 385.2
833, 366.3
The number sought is 319.4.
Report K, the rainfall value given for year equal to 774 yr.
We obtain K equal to 397.6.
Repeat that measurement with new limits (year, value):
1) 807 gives 354.9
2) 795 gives 319.4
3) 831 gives 377.5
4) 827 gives 381.5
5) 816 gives 366.3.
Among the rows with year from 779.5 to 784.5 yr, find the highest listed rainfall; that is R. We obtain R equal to 383.3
